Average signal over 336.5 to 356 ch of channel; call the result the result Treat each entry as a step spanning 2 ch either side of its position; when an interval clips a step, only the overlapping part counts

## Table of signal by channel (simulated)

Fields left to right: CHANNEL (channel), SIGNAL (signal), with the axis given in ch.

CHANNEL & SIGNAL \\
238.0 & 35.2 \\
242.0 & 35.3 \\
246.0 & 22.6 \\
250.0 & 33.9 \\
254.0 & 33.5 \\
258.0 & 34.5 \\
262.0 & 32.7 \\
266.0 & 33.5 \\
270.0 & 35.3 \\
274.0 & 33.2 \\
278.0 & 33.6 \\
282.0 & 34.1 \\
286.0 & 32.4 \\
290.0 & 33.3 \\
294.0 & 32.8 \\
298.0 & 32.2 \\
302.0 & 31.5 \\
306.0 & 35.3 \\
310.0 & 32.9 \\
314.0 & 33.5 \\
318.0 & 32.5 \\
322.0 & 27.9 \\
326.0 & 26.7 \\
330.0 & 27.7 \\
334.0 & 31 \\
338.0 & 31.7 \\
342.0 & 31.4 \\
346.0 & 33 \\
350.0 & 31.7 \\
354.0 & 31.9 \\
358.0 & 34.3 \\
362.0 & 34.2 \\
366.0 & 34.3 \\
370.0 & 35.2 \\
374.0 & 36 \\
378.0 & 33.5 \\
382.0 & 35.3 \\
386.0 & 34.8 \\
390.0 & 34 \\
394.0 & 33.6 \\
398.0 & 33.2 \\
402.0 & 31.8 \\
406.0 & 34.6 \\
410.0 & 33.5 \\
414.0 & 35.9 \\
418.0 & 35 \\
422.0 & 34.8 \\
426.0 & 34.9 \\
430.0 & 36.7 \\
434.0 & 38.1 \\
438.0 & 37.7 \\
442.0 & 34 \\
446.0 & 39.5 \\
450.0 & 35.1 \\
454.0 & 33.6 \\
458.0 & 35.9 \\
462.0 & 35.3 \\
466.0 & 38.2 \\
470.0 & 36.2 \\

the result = 31.9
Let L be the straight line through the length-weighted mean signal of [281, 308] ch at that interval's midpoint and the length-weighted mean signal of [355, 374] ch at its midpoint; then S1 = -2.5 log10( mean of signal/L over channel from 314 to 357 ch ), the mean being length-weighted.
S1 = 0.11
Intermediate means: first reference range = 33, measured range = 30.8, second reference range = 34.5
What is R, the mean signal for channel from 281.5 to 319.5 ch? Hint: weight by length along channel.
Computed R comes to 33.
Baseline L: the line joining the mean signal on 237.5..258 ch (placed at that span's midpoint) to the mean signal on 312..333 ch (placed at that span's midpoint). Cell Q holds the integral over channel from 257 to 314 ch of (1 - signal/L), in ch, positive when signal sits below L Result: -4.5 ch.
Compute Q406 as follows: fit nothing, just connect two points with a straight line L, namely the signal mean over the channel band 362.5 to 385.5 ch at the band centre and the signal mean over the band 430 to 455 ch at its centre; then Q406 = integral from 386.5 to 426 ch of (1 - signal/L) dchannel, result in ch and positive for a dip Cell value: 1.6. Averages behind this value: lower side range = 34.8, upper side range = 36.5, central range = 34.1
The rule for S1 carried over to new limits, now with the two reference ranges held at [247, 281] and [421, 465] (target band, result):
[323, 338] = 0.19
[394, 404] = 0.09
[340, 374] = 0.04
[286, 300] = 0.04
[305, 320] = 0.02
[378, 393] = 0.02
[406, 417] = 0.03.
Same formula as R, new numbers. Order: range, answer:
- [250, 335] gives 32.4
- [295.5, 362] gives 31.7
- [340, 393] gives 33.8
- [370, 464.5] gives 35.1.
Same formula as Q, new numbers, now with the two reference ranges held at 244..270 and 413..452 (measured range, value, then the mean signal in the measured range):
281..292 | -0.2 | 33.2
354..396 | 0.5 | 34.4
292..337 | 2.8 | 31.3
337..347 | 0.6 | 32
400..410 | 0.6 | 33.3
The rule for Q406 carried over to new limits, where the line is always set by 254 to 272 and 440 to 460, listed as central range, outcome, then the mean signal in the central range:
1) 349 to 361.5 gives 0.67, 32.9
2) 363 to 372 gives 0.05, 34.7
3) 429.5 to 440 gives -0.63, 37.6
